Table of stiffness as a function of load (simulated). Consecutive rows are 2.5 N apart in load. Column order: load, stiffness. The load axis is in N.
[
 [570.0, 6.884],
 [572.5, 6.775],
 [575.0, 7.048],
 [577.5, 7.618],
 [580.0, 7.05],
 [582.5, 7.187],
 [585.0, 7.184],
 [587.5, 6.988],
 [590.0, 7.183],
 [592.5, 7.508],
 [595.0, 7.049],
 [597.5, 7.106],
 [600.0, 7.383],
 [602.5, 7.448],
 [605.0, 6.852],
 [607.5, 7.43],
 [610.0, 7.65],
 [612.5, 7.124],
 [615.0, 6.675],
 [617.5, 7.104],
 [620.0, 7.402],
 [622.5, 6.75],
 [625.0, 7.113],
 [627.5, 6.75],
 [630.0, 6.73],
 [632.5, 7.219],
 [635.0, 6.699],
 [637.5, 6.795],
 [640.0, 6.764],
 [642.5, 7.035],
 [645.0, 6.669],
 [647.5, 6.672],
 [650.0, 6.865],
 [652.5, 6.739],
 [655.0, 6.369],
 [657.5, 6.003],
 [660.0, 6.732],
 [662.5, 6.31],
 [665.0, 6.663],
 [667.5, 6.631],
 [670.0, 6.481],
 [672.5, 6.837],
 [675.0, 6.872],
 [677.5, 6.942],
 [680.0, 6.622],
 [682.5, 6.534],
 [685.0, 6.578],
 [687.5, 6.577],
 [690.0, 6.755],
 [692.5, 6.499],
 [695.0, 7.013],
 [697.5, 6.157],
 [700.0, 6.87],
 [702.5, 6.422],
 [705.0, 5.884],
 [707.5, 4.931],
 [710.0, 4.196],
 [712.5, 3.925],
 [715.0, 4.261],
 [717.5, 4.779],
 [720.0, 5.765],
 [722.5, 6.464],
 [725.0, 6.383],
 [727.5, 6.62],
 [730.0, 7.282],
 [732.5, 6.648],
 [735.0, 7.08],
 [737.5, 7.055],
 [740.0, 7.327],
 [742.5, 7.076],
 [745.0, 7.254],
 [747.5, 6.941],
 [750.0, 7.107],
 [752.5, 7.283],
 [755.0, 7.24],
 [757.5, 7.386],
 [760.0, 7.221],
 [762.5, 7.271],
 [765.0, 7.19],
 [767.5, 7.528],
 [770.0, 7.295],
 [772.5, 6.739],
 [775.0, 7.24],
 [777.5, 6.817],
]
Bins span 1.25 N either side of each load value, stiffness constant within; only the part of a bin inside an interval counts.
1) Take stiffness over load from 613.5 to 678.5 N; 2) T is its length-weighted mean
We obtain 6.76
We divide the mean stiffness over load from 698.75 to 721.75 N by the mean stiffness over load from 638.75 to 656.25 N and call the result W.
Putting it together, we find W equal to 0.8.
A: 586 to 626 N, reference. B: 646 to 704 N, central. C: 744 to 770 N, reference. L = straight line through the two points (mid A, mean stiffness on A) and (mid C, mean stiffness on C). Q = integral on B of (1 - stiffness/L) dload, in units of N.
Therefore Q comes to 4.8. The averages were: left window 7.17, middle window 6.61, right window 7.24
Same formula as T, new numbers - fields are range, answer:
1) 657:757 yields 6.44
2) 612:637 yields 6.95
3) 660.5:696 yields 6.66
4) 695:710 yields 5.98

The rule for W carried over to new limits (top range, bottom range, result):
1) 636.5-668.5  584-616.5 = 0.92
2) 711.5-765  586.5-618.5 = 0.92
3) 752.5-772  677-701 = 1.10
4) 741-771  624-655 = 1.06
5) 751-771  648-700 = 1.10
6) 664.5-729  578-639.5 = 0.86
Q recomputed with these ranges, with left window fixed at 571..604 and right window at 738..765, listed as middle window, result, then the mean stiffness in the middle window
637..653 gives 0.89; 6.79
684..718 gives 6.66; 5.79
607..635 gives 0.52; 7.06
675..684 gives 0.60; 6.72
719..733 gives 1.30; 6.53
